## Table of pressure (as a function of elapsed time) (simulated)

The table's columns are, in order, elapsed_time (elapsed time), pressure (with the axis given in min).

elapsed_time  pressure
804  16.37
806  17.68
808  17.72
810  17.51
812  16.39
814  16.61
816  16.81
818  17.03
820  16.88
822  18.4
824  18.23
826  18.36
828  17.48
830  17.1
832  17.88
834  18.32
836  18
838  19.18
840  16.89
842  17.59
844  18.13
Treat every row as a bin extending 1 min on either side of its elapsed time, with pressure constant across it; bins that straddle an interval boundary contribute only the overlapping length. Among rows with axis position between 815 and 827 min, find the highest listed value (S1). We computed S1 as 18.4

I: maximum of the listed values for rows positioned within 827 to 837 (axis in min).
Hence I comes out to 18.32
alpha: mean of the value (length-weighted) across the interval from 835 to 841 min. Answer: 18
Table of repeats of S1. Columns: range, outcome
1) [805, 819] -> 17.72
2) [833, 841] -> 19.18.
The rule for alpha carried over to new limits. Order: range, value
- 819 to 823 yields 17.6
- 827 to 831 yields 17.3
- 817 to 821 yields 17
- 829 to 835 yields 17.8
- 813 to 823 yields 17.1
